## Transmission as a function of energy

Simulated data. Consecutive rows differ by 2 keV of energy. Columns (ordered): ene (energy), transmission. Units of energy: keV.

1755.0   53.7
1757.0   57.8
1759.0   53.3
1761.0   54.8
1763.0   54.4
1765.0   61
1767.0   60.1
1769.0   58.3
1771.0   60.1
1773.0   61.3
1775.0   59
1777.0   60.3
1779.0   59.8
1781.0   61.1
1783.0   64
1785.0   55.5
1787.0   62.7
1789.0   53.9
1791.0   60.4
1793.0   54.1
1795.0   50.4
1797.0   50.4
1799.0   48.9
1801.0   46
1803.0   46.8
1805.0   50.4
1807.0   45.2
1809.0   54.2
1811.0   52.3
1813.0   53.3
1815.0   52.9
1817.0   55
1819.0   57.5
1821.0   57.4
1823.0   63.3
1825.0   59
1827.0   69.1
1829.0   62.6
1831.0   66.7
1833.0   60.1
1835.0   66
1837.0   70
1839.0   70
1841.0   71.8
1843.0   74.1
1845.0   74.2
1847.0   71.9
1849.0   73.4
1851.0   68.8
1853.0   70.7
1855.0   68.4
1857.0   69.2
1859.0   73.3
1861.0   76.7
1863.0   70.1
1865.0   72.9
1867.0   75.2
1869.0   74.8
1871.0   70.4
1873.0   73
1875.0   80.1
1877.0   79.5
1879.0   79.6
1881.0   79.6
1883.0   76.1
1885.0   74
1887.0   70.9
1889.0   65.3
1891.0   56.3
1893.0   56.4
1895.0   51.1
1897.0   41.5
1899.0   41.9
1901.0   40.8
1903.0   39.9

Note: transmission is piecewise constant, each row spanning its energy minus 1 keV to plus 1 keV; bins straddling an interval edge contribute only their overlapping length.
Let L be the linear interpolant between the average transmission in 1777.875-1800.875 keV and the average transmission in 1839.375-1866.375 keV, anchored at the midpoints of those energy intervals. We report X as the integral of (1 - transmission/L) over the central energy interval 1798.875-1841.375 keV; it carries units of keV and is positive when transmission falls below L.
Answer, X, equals 3.9 keV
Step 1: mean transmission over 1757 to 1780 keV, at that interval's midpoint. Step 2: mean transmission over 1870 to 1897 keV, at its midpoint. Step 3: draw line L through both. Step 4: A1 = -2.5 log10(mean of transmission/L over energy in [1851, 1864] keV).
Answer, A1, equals -0.07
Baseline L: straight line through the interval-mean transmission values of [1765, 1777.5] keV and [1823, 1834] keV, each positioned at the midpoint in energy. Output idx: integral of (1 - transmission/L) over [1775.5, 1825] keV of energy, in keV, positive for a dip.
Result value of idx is 5.41 keV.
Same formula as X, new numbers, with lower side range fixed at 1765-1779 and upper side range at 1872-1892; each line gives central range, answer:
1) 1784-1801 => 2.28 keV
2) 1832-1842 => 0.05 keV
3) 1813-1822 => 1.39 keV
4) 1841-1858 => -0.48 keV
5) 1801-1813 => 2.71 keV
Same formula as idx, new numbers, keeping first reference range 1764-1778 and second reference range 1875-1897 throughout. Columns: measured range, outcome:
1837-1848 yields -1.2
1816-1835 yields 0.7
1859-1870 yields -1.2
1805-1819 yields 2.3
